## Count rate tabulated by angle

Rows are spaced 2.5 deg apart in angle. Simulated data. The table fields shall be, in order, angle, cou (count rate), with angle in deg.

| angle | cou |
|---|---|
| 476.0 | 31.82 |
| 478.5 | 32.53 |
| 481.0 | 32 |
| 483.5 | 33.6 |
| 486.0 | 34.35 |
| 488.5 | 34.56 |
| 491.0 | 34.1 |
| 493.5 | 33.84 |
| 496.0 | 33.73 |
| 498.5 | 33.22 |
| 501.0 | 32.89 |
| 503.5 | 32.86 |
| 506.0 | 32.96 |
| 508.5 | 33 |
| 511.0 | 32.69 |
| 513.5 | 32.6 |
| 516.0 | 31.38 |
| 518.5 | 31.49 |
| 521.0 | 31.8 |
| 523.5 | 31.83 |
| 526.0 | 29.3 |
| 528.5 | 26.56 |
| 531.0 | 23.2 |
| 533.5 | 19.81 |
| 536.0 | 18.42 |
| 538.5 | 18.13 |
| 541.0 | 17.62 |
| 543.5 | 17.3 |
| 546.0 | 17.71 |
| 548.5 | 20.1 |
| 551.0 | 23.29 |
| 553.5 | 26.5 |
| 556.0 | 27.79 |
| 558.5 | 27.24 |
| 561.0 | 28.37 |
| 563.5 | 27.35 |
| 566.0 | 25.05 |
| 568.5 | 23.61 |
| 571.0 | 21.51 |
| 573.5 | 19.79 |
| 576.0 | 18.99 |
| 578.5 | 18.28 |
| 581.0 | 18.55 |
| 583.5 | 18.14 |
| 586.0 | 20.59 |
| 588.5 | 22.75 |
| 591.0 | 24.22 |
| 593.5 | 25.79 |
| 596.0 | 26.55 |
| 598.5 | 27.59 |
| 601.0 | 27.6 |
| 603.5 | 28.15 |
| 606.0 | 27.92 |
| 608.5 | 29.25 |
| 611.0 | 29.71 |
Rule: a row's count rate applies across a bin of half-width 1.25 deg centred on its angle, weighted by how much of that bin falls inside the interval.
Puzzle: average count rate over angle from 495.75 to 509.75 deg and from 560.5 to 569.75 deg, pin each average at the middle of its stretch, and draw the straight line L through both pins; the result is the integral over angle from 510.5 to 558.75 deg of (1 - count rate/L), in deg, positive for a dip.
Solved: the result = 7.3 deg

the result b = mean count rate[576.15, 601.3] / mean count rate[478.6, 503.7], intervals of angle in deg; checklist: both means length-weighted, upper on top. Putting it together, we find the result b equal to 0.7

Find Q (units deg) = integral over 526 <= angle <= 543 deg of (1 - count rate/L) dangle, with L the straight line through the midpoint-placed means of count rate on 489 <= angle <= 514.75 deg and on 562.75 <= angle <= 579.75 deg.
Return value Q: 4.2 deg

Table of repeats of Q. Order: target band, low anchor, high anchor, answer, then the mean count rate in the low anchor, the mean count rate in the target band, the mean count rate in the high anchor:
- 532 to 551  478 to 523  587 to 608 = 7.14 deg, 33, 18.8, 26.4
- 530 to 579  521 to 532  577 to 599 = 6.48 deg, 28.3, 22.1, 22.3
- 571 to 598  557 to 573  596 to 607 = 5.14 deg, 25.3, 21.5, 27.7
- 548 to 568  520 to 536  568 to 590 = -2.81 deg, 26.3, 25.8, 20.2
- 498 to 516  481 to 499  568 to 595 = -0.76 deg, 33.8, 32.8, 21.1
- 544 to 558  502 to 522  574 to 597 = 1.83 deg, 32.4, 23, 21.4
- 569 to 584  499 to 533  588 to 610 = 4.52 deg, 30.8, 19.5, 26.8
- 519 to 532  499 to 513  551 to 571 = 0.72 deg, 32.9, 28.8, 26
